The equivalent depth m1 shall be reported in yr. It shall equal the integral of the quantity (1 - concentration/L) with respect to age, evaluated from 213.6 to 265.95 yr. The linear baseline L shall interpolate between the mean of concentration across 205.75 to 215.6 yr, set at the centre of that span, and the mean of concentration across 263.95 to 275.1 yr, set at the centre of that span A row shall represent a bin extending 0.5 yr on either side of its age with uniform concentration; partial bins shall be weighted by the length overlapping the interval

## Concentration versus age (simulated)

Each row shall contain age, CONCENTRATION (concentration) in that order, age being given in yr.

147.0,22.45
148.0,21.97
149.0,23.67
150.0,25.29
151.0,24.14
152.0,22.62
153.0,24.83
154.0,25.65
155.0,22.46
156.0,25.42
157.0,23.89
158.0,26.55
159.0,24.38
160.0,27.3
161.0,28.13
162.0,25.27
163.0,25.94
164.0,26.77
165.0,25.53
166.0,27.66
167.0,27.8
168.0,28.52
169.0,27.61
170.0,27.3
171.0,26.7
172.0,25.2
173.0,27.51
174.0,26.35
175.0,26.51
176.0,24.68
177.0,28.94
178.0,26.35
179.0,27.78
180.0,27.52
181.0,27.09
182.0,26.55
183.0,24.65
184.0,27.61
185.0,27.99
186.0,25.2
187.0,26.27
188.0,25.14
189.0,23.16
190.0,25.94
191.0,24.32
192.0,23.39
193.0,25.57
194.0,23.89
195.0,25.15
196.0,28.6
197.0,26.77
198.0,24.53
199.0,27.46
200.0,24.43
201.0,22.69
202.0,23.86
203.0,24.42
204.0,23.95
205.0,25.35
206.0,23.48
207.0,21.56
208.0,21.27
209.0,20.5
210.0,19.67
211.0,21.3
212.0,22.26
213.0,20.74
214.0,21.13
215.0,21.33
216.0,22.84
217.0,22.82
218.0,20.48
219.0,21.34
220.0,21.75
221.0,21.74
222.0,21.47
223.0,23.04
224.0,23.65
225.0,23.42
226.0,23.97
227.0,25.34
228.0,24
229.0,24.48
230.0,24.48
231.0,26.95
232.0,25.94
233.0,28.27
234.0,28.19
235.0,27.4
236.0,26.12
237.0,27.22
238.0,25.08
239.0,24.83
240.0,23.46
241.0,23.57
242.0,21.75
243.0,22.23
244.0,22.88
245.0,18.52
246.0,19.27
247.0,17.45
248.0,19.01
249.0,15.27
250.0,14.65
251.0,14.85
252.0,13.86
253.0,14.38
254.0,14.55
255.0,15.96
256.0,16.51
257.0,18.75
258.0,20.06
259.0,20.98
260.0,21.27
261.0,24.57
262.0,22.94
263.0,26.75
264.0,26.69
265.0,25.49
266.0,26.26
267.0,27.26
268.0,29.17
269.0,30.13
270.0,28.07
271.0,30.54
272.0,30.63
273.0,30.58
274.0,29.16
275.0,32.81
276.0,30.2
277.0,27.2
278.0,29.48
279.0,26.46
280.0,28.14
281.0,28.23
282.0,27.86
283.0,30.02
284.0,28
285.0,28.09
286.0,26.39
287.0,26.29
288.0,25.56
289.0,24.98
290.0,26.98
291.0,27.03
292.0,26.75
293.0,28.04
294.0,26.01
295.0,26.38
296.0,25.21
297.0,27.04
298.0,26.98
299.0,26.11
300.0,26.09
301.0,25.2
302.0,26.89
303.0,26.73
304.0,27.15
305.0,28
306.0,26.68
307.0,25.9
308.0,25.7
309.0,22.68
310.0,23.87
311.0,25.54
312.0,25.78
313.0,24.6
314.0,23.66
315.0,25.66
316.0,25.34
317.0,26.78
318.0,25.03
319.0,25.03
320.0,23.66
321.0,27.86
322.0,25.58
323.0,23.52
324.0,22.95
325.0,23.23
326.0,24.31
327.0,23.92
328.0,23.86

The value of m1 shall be 5.8 yr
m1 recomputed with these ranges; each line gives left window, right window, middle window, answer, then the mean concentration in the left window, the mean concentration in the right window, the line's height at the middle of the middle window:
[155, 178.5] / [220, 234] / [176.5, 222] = 2.17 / 26.4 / 24.4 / 25.3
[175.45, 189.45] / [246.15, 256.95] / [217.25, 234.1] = -3.58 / 26.4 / 15.9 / 19.8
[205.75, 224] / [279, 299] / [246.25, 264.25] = 4.33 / 21.6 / 27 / 24.6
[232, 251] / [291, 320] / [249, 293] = -1.51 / 22.4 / 25.9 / 24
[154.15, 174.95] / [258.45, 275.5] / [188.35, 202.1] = 0.81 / 26.3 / 27.2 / 26.6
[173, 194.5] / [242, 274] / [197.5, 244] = 0.73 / 26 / 22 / 24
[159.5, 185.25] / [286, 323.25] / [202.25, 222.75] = 3.53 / 26.9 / 25.9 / 26.6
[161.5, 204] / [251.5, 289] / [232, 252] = 2.82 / 26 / 25.4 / 25.6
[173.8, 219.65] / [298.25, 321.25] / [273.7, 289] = -1.70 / 24.4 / 25.6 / 25.3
